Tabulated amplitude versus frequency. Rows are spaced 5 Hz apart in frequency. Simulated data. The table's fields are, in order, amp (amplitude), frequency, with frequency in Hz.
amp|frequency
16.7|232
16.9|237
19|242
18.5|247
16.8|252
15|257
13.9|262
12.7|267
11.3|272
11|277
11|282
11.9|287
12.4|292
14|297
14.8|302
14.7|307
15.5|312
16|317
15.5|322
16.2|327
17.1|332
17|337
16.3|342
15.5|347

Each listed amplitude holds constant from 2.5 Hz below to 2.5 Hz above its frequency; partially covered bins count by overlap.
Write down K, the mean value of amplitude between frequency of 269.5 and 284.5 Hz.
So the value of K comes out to 11.1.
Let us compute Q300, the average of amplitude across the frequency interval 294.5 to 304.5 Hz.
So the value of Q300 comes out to 14.4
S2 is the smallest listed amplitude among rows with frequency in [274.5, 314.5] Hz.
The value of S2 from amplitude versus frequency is 11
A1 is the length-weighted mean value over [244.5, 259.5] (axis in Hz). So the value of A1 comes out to 16.8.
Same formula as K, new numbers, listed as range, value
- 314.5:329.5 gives 15.9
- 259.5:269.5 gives 13.3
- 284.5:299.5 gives 12.8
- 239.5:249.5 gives 18.8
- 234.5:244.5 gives 17.9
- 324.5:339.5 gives 16.8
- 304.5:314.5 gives 15.1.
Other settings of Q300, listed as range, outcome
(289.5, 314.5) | 14.3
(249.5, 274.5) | 13.9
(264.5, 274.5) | 12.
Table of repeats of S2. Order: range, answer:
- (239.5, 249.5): 18.5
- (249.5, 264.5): 13.9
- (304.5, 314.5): 14.7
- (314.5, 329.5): 15.5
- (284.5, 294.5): 11.9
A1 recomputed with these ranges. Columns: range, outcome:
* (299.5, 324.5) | 15.3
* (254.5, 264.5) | 14.4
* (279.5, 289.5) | 11.4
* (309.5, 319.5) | 15.8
